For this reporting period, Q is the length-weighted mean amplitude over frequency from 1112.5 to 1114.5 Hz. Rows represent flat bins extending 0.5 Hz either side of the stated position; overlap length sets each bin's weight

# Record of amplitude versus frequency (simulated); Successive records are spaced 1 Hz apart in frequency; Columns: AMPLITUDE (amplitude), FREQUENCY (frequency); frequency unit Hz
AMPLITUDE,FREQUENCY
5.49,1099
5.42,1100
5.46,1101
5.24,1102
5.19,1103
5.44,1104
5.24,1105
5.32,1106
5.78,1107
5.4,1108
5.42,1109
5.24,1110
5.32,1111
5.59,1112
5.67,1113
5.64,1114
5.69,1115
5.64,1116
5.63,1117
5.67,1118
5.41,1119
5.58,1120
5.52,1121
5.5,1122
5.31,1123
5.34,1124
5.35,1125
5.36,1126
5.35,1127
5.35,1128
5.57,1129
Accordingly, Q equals 5.65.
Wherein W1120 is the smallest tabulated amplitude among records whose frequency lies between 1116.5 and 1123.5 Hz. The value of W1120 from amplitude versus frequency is 5.31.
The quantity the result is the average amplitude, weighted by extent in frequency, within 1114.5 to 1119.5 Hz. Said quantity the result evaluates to 5.61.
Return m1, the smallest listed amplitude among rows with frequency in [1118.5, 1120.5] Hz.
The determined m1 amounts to 5.41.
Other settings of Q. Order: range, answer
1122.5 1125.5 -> 5.33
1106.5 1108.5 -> 5.59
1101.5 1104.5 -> 5.29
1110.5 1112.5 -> 5.46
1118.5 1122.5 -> 5.5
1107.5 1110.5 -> 5.35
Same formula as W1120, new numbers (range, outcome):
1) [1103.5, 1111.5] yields 5.24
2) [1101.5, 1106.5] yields 5.19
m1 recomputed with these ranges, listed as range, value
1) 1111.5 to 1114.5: 5.59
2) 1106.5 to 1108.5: 5.4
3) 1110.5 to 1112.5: 5.32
